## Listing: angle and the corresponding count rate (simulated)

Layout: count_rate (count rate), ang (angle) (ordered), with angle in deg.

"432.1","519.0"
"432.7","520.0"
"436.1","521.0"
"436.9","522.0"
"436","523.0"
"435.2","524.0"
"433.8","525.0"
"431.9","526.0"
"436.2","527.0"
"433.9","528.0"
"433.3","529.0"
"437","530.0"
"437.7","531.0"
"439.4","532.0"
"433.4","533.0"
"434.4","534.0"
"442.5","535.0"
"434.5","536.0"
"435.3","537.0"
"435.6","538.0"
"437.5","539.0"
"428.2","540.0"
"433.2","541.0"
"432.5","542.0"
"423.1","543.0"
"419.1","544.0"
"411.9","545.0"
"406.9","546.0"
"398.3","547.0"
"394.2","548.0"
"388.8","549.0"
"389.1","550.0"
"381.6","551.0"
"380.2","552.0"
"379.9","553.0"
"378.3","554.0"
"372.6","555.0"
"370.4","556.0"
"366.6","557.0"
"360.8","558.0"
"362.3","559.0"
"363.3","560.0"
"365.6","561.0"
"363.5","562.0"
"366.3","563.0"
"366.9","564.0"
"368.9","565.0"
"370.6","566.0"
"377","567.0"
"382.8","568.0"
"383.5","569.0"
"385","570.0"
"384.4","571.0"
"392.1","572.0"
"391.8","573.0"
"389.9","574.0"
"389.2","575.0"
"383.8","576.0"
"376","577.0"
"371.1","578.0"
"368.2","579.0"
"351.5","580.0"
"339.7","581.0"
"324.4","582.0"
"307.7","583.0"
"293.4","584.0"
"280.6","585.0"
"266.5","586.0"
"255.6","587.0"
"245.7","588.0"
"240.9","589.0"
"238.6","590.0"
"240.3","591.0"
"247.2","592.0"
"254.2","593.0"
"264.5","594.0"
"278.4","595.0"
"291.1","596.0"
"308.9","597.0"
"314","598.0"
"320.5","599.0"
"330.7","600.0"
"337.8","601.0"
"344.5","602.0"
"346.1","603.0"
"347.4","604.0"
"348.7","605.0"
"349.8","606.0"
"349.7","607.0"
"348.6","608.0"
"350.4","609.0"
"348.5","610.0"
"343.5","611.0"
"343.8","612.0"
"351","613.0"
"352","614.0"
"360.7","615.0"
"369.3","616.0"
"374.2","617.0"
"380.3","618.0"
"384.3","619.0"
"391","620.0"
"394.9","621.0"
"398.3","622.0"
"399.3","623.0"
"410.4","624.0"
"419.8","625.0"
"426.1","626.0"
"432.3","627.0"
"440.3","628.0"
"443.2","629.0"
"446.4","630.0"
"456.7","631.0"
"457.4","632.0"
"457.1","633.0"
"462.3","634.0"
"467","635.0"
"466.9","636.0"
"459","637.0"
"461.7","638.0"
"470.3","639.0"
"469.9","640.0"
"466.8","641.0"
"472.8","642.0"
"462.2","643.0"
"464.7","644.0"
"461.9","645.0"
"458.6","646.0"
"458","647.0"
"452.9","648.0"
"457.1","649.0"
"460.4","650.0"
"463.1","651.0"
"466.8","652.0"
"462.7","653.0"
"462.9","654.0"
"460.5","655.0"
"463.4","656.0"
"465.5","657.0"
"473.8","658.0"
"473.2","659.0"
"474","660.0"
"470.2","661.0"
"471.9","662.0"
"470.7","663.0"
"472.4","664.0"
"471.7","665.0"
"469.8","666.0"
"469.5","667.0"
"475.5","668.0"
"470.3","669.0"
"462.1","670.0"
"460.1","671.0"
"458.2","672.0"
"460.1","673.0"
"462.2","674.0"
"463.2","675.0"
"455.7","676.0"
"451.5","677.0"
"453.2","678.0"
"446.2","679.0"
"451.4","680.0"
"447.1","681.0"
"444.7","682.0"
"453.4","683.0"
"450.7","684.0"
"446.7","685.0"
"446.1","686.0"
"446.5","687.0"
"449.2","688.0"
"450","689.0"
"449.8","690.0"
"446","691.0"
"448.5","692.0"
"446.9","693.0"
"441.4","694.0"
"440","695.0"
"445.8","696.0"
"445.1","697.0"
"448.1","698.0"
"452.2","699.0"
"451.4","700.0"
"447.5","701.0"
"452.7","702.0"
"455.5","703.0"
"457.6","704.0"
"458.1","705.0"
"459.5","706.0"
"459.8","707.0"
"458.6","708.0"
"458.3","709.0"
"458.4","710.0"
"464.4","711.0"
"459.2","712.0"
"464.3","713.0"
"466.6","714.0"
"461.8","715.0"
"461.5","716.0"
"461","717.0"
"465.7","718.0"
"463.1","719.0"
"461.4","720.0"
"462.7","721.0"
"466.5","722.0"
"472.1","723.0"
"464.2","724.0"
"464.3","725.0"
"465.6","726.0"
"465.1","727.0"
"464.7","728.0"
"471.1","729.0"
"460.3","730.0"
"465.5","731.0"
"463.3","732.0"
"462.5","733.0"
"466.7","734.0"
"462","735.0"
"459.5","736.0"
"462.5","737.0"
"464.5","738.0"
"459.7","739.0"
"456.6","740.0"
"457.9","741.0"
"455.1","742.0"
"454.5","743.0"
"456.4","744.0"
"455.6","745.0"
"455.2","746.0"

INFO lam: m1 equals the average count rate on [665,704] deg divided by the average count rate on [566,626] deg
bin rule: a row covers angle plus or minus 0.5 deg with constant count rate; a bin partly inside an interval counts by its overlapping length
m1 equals 1.33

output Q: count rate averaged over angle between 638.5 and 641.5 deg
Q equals 469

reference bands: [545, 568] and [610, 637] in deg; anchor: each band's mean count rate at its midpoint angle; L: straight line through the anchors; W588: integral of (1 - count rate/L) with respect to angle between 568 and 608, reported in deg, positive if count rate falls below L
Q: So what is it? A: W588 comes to 6.8 deg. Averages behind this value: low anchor 377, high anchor 409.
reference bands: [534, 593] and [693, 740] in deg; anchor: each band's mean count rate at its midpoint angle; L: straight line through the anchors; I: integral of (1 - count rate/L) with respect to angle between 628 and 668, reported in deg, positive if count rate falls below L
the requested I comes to -4.4 deg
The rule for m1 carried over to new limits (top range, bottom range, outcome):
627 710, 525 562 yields 1.12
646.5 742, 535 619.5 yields 1.29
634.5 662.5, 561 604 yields 1.41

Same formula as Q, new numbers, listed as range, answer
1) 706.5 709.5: 459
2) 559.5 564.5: 365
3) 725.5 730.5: 465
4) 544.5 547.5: 406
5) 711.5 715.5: 463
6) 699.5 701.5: 449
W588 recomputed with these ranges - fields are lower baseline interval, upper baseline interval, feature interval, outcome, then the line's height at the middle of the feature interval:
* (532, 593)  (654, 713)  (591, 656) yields 2.66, 413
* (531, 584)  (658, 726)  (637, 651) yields -0.95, 433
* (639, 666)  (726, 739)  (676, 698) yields 0.81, 465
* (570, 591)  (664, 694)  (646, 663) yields -1.64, 424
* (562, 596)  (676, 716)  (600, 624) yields 0.17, 364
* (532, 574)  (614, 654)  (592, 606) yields 3.55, 420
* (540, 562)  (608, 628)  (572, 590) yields 2.74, 386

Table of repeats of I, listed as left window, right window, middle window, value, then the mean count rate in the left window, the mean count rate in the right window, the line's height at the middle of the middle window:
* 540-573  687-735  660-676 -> -1.1 deg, 386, 458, 438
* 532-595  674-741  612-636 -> -0.5 deg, 365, 457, 403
